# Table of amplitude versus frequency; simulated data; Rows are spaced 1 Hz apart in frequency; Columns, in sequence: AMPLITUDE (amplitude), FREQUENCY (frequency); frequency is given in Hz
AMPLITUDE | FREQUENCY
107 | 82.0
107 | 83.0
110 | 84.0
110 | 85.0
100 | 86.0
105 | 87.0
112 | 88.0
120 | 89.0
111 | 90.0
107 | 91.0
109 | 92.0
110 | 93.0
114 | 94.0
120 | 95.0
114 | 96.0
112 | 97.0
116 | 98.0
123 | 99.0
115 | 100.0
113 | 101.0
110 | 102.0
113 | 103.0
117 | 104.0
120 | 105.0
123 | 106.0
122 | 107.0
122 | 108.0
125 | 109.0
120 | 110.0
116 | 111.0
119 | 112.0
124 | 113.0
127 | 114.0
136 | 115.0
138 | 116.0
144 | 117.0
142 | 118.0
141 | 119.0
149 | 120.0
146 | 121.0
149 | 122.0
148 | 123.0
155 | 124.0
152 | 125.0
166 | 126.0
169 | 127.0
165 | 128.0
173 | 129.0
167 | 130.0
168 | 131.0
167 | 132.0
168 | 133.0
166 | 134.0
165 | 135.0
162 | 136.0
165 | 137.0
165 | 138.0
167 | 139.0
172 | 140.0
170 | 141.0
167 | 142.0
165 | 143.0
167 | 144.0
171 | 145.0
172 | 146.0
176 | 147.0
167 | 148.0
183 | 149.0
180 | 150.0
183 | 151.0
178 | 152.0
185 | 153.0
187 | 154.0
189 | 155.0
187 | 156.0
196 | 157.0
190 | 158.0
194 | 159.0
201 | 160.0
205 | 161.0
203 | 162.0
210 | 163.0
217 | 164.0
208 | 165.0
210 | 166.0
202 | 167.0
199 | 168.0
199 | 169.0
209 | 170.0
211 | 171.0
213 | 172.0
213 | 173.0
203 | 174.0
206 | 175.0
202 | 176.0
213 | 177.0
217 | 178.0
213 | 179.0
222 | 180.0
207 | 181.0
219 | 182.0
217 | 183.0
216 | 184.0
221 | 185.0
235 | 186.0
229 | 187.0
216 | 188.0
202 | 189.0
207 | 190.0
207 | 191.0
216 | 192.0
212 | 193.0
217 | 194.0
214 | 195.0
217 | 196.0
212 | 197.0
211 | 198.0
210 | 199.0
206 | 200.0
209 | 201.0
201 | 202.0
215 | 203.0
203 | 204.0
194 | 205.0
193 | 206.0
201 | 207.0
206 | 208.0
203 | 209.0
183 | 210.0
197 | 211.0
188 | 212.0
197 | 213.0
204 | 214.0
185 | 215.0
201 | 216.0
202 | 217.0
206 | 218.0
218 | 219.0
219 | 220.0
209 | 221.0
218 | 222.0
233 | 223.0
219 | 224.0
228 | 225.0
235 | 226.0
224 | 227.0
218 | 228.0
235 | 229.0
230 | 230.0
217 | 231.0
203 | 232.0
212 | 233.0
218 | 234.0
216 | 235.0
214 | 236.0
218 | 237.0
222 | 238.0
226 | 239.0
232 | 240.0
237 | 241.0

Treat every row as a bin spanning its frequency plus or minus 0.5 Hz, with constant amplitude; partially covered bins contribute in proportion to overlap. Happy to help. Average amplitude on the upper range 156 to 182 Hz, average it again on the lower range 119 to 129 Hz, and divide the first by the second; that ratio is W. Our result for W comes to 1.33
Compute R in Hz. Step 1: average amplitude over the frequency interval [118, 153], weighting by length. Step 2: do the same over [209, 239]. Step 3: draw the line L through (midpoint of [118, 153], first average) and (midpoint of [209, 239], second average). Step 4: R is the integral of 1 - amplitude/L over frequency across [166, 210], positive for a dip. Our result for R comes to -3.80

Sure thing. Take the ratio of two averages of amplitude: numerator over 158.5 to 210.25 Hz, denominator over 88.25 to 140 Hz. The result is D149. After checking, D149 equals 1.5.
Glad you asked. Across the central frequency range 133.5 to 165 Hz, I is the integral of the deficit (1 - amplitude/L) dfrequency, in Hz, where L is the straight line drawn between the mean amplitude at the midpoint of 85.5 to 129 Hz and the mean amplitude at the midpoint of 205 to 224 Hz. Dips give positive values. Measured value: -4.7 Hz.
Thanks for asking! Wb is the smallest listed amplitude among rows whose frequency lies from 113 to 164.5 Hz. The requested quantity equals 124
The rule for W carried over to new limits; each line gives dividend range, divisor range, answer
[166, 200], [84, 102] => 1.89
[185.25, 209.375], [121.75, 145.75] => 1.27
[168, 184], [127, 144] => 1.26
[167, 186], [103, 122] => 1.63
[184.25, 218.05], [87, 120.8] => 1.70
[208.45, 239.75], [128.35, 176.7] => 1.15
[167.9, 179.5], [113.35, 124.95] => 1.46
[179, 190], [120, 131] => 1.37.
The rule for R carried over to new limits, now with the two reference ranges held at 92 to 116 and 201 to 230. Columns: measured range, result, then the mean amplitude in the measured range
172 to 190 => -3.34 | 214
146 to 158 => -1.90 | 183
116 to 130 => -2.01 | 154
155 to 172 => -3.62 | 202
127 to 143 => -2.59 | 167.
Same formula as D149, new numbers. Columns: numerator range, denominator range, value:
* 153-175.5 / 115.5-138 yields 1.28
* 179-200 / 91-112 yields 1.85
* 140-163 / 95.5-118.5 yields 1.50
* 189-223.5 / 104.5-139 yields 1.40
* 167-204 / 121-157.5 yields 1.25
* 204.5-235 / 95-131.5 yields 1.56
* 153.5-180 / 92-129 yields 1.56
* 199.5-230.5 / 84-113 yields 1.82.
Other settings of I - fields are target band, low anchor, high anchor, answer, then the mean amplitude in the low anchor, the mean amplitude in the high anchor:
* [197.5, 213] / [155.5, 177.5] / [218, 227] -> 1.07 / 204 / 222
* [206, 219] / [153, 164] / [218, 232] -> 1.13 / 197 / 222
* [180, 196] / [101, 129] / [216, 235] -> -2.15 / 136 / 219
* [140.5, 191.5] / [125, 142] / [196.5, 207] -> -3.81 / 167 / 205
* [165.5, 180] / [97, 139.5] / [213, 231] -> -2.22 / 142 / 216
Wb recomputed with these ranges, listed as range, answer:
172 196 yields 202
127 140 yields 162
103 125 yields 113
